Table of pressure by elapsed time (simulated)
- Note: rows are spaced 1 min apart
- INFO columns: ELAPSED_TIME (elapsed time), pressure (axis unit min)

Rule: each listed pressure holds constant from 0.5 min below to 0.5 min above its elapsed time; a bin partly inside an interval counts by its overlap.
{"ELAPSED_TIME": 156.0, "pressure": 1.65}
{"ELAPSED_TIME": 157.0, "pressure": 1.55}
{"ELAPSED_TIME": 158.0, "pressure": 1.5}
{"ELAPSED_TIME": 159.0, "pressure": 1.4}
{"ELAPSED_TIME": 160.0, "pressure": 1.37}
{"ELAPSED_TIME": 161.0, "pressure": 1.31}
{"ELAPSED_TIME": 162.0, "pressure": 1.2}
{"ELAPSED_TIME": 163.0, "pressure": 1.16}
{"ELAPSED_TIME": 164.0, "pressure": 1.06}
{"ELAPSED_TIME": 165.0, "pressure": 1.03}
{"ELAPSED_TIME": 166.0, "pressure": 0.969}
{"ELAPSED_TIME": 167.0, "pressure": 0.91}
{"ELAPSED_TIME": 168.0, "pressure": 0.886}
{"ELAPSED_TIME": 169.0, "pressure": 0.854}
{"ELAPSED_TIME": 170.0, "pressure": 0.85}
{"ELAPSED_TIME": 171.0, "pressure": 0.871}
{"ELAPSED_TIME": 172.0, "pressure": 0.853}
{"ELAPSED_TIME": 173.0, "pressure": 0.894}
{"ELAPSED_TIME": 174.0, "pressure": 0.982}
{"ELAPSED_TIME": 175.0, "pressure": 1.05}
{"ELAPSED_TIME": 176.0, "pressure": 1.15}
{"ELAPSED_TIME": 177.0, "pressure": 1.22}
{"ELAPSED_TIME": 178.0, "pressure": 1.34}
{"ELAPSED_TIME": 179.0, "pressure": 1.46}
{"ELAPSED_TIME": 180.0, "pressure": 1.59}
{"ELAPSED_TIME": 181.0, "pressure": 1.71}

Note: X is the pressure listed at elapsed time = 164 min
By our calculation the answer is 1.06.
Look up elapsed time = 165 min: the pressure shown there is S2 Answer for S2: 1.03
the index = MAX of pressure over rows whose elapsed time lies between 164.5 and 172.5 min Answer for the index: 1.03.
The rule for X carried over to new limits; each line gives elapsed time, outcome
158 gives 1.5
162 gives 1.2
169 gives 0.854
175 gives 1.05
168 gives 0.886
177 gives 1.22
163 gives 1.16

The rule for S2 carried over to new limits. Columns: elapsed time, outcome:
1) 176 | 1.15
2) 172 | 0.853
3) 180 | 1.59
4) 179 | 1.46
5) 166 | 0.969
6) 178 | 1.34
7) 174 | 0.982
